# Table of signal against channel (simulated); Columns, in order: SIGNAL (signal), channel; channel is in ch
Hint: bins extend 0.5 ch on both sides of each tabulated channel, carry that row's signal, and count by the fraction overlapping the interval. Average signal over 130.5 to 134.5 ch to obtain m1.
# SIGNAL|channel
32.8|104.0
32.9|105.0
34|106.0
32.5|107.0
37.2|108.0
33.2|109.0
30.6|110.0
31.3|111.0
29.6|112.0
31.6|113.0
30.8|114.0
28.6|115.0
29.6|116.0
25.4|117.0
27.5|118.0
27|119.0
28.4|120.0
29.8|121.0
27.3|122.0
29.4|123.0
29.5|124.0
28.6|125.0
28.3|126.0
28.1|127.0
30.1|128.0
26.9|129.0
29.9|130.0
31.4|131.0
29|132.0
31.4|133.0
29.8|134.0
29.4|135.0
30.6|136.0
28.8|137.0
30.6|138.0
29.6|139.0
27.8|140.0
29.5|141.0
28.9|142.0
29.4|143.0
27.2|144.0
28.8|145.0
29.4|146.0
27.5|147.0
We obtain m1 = 30.4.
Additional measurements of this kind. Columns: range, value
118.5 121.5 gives 28.4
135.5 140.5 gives 29.5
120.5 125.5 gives 28.9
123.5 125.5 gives 29.1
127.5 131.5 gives 29.6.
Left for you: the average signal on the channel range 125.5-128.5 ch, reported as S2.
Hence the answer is 28.8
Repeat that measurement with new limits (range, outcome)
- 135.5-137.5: 29.7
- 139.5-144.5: 28.6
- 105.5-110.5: 33.5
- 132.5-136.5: 30.3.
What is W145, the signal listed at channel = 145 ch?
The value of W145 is 28.8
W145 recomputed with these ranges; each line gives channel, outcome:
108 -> 37.2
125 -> 28.6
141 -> 29.5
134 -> 29.8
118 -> 27.5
